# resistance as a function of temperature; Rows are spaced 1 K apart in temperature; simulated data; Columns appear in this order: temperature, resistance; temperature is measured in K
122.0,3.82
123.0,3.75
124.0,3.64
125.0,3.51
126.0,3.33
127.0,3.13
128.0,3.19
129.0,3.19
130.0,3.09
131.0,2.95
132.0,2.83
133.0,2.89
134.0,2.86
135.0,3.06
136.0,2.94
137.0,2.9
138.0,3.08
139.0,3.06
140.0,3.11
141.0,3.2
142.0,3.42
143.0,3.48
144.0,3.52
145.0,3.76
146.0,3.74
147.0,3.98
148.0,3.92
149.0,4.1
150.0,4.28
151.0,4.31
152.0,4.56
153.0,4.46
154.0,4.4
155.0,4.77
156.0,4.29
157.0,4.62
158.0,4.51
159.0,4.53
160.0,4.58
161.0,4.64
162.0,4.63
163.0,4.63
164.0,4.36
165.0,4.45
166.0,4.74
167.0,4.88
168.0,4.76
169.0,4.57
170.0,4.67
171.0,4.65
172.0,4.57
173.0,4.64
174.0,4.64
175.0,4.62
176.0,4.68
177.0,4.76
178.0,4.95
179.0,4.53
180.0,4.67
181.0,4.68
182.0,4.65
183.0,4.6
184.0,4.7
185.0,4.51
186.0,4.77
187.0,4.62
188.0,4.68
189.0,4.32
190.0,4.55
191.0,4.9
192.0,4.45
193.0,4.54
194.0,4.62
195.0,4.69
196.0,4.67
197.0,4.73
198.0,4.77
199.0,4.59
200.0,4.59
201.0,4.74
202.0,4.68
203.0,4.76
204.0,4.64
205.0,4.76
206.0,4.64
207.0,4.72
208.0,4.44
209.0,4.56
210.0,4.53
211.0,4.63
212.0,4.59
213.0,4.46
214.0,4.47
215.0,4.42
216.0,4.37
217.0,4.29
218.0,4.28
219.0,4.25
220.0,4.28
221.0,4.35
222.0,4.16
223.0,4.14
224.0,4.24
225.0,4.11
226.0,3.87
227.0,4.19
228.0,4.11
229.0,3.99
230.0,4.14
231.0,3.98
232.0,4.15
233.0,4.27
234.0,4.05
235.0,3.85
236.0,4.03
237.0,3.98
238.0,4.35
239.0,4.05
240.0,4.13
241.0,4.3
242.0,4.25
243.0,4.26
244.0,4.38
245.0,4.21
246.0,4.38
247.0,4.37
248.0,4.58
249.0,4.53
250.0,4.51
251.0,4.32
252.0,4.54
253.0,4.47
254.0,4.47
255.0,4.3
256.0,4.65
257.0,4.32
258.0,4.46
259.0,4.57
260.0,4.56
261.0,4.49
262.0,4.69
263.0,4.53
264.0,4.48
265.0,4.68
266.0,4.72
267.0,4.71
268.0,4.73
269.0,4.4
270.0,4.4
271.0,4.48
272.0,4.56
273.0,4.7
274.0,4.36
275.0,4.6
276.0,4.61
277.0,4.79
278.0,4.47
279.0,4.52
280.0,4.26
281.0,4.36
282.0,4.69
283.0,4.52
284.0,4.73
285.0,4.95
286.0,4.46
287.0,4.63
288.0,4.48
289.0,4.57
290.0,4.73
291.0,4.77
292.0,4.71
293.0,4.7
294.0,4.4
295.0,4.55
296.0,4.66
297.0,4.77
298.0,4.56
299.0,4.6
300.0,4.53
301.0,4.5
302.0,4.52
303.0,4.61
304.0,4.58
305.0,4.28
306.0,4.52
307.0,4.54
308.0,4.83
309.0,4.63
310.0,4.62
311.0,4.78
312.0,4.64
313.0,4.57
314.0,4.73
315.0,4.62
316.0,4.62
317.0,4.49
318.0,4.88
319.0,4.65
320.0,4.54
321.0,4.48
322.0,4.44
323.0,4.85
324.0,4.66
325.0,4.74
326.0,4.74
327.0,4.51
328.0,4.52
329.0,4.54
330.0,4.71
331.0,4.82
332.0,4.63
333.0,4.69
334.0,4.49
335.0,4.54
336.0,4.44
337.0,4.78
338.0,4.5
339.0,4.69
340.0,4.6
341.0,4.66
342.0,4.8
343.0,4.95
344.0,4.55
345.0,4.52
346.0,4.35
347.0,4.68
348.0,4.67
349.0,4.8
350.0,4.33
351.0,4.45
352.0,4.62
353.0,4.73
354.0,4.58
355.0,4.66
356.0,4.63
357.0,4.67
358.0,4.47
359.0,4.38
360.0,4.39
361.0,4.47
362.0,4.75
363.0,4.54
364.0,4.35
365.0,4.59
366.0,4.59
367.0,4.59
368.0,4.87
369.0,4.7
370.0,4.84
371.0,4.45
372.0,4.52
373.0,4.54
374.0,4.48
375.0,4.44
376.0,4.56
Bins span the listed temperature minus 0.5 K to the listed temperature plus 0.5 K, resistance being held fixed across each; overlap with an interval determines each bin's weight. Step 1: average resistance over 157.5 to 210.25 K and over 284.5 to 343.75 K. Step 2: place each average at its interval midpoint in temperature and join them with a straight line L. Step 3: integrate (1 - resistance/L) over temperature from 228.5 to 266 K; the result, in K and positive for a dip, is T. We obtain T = 2.39 K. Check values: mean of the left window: 4.64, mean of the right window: 4.63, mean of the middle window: 4.34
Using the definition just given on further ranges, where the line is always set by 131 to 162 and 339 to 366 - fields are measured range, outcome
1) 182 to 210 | -4.6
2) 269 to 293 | -1.5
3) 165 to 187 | -4.3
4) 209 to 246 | -1.2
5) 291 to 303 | -0.6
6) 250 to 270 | -1.4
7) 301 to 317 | -0.7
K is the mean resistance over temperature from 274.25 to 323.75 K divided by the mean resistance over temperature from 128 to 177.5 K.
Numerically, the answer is 1.1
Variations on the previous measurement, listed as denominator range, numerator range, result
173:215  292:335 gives 1.00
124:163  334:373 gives 1.24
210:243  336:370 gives 1.09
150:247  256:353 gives 1.03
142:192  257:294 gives 1.02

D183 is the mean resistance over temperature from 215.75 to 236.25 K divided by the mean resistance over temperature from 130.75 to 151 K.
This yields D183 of 1.2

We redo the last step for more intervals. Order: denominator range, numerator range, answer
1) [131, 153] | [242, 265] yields 1.28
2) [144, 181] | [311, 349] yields 1.03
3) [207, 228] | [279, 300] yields 1.06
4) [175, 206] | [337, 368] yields 0.99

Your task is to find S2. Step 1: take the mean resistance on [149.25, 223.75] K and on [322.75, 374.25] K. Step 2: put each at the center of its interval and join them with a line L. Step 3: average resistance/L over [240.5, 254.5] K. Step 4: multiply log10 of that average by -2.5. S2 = 0.04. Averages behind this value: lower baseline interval 4.57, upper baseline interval 4.61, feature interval 4.4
